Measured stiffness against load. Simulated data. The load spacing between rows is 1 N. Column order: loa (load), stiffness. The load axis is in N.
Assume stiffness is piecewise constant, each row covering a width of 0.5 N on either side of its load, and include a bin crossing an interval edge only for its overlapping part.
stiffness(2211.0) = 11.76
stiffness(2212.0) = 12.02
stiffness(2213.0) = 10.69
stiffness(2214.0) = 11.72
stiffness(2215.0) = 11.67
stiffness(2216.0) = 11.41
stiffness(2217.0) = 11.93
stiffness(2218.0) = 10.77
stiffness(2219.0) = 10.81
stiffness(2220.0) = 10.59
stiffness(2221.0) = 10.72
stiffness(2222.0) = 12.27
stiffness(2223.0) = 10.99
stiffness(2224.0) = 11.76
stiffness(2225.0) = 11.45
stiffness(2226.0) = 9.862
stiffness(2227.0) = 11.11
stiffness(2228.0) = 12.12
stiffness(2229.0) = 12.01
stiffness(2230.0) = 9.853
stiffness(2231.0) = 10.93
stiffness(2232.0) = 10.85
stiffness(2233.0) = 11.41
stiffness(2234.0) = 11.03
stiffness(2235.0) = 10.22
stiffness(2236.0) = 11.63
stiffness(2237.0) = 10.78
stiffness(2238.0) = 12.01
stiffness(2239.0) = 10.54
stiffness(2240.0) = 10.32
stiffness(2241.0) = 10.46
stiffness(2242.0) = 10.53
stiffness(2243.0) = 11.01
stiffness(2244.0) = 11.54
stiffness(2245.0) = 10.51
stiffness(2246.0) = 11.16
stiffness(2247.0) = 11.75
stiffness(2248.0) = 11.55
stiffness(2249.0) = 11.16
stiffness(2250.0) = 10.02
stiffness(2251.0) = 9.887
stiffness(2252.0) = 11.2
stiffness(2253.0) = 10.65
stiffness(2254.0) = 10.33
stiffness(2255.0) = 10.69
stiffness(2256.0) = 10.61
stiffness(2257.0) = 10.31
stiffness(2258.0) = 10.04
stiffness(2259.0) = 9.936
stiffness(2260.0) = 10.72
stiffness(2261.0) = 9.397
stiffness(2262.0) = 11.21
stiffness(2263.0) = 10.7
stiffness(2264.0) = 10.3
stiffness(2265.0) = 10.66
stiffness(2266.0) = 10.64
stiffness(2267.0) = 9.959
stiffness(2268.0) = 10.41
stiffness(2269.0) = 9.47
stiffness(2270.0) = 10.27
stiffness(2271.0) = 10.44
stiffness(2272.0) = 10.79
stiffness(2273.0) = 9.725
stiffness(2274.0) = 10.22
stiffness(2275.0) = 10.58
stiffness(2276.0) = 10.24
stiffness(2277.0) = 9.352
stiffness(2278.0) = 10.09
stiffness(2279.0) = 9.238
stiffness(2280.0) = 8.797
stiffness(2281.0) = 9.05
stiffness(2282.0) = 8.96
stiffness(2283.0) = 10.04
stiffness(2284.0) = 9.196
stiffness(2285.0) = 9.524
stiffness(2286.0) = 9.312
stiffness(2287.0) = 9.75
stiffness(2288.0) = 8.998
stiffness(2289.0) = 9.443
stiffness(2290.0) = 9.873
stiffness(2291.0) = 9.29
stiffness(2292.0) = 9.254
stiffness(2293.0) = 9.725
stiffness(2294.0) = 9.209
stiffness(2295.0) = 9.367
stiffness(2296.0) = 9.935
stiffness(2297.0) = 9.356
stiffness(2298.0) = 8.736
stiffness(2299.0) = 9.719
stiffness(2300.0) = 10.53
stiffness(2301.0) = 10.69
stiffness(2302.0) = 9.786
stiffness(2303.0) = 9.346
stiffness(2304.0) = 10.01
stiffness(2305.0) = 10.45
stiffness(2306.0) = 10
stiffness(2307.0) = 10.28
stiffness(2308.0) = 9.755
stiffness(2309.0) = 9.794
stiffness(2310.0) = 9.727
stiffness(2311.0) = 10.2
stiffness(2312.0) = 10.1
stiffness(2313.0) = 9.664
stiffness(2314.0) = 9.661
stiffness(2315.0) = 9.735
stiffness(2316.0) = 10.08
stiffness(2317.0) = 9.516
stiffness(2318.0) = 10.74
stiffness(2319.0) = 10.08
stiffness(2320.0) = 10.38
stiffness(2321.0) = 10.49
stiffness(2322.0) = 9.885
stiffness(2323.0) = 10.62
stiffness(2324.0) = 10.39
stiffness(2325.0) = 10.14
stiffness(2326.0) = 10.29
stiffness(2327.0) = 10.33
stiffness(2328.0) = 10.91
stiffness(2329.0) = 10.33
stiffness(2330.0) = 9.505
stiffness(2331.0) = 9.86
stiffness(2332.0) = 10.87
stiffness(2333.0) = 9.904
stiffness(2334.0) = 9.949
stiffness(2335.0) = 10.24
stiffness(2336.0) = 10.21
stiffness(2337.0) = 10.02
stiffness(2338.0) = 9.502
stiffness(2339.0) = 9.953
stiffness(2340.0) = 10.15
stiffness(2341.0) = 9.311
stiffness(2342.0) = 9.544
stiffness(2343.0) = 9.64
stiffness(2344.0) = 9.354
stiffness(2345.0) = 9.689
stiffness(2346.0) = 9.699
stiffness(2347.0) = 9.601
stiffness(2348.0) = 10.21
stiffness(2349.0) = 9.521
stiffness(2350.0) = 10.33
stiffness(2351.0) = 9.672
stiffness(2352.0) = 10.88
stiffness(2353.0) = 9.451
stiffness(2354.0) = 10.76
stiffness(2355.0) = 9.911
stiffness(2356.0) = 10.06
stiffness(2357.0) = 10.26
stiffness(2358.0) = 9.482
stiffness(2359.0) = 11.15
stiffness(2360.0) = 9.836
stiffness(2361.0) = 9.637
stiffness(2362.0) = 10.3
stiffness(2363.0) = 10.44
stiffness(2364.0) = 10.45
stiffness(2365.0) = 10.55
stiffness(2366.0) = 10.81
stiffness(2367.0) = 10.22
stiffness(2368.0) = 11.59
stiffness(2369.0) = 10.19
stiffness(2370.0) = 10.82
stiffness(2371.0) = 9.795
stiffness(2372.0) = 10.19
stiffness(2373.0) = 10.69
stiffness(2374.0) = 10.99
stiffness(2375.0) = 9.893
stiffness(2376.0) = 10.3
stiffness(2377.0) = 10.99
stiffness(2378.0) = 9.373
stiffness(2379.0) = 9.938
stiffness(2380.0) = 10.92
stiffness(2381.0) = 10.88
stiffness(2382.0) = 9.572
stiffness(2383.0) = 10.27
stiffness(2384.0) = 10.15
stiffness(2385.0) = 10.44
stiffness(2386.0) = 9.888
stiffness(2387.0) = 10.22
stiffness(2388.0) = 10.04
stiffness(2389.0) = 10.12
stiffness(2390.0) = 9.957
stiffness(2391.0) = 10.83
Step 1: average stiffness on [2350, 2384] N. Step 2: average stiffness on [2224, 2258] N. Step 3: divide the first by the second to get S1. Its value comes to 0.9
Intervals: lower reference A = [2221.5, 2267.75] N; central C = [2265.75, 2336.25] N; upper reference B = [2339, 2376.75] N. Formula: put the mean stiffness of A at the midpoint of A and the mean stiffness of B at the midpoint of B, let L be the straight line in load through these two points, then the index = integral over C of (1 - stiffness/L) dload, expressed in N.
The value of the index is 3.9 N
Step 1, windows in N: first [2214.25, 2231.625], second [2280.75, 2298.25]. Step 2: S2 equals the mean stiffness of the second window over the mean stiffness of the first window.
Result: 0.8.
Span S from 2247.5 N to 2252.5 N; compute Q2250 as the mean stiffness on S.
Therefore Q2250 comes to 10.8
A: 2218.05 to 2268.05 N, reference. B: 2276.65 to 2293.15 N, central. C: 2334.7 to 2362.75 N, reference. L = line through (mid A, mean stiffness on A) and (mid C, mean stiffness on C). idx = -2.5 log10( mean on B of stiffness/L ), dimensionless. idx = 0.12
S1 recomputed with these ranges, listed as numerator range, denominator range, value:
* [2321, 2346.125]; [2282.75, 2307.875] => 1.04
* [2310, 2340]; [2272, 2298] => 1.06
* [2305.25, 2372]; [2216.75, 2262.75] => 0.93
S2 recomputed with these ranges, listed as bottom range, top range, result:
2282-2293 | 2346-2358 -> 1.06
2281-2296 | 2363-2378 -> 1.11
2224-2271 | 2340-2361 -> 0.92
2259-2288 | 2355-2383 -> 1.04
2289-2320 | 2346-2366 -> 1.03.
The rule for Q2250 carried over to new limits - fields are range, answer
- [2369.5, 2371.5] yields 10.3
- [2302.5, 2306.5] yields 9.95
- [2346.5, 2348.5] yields 9.91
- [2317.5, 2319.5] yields 10.4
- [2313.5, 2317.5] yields 9.75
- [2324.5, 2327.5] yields 10.3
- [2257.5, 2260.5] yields 10.2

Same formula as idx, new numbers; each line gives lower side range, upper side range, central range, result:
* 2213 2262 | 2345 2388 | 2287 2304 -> 0.109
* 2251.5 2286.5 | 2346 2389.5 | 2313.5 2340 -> 0.004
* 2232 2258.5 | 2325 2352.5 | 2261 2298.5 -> 0.079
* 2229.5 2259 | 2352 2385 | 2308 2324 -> 0.049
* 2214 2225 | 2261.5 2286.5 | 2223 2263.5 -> -0.011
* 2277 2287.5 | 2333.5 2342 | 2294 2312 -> -0.030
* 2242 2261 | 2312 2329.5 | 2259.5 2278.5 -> 0.030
